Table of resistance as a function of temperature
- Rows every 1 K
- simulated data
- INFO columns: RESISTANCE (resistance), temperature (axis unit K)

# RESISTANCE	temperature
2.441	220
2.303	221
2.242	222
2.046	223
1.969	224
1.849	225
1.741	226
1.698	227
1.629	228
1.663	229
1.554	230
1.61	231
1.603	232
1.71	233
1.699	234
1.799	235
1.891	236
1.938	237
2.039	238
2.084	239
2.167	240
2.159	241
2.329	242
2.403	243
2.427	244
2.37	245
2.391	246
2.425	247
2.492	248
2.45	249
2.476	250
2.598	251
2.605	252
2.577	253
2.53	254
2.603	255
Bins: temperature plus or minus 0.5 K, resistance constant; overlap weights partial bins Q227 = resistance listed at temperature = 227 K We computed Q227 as 1.698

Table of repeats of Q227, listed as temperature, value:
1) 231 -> 1.61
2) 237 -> 1.938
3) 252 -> 2.605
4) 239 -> 2.084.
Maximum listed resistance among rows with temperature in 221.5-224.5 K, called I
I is 2.242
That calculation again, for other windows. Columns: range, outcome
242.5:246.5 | 2.427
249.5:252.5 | 2.605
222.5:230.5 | 2.046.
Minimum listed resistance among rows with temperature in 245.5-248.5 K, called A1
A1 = 2.391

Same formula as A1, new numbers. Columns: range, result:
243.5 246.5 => 2.37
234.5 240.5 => 1.799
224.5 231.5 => 1.554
